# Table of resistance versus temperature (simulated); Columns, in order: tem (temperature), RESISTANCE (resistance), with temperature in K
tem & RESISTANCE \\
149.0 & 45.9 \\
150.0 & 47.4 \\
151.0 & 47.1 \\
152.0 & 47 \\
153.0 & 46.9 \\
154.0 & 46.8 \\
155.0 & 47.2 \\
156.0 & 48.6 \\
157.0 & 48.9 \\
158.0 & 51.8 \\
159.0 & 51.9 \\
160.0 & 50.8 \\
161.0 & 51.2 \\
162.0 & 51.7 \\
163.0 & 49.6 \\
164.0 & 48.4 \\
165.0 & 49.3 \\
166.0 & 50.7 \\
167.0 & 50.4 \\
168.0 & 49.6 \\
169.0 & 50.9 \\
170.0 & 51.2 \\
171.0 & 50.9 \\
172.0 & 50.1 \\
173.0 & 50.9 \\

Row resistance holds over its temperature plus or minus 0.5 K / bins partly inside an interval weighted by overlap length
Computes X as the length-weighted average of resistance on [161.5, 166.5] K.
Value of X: 49.9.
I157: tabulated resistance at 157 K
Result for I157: 48.9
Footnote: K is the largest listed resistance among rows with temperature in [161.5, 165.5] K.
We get 51.7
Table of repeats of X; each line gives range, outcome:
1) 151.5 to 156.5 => 47.3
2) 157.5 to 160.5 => 51.5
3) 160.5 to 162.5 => 51.5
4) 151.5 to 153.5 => 47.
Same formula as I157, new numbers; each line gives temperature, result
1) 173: 50.9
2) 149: 45.9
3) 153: 46.9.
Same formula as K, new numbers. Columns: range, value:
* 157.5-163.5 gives 51.9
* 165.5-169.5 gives 50.9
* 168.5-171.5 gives 51.2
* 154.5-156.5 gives 48.6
